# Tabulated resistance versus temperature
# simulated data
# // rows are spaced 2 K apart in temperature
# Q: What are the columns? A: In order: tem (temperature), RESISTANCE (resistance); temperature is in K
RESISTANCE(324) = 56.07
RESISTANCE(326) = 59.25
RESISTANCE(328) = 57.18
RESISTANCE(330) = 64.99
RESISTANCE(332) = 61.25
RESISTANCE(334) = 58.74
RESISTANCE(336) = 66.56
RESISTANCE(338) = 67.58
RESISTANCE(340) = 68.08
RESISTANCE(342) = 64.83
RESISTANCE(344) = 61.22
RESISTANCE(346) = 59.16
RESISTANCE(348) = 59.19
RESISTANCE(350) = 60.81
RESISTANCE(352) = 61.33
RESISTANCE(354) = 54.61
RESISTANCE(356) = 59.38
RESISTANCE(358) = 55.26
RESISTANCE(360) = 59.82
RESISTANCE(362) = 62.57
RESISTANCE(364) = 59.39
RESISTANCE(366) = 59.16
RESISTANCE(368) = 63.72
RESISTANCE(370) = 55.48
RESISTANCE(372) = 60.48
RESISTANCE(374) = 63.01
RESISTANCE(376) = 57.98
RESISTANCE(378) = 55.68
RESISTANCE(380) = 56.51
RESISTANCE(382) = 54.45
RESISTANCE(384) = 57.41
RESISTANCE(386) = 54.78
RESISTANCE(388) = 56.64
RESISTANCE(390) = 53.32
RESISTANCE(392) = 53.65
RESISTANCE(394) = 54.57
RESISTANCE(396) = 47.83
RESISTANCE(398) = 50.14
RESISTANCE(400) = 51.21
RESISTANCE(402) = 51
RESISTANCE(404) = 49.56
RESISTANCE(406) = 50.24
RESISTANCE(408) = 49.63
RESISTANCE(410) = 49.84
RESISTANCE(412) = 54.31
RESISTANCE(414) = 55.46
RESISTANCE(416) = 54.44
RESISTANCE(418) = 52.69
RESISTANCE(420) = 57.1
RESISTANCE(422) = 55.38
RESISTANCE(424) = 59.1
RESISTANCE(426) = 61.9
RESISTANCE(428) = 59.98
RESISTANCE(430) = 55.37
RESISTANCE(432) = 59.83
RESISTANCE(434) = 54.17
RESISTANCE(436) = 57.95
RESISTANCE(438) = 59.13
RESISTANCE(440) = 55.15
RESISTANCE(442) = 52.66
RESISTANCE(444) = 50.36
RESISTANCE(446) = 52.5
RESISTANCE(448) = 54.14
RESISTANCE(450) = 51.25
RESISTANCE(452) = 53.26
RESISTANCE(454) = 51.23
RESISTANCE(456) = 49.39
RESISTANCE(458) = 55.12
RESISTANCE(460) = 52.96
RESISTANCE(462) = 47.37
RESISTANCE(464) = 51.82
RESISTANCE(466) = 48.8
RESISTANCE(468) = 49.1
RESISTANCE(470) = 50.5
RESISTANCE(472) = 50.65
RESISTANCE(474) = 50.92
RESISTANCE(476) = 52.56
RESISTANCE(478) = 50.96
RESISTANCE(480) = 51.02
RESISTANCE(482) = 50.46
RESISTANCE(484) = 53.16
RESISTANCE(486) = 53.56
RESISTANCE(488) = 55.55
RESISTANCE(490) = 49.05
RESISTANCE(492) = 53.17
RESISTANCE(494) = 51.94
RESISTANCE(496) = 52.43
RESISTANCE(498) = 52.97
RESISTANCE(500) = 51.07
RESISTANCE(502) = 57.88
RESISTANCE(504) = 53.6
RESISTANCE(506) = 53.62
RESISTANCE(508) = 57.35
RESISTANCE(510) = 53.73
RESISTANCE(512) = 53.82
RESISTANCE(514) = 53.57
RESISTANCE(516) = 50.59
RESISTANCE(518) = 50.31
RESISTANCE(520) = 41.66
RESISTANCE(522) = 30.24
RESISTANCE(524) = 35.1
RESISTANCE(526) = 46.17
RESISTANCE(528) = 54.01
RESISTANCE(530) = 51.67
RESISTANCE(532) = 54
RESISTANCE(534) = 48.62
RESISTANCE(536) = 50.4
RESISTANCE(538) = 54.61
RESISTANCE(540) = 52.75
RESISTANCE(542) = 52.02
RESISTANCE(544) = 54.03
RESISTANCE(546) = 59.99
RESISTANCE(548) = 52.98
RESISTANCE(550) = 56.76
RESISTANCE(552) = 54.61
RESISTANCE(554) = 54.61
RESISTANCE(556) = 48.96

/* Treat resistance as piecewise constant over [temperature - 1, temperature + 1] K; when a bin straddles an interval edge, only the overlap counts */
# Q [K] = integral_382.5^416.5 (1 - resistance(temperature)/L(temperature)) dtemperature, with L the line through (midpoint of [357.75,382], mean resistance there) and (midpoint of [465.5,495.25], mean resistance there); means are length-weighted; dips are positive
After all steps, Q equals 2.6 K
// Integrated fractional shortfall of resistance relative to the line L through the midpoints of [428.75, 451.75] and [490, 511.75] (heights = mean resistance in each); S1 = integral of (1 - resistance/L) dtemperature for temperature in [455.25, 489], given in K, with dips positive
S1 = 1.7 K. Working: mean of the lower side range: 54.8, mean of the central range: 51.4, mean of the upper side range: 53.6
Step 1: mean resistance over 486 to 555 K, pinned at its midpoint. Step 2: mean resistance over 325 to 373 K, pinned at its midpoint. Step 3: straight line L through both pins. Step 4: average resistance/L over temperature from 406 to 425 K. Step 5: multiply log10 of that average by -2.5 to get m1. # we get 0.06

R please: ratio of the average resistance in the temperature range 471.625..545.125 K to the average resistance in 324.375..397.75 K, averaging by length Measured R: 0.9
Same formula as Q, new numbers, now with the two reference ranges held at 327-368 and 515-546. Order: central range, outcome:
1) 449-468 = 0.9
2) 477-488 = 0.0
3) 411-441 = -0.5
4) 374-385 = 0.4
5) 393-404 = 1.3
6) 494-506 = -0.6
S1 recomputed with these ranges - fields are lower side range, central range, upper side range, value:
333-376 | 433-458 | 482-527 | 0.5 K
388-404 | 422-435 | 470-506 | -1.5 K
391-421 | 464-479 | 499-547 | 0.2 K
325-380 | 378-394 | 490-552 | 1.0 K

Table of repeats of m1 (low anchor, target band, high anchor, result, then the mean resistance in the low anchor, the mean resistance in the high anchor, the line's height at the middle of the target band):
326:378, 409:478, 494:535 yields 0.02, 60.7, 50.2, 54.8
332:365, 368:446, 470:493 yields 0.04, 61.2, 51.9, 57.1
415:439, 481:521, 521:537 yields -0.07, 57.3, 46.3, 49.3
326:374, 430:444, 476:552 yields 0.00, 60.9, 51.5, 55.9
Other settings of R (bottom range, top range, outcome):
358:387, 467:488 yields 0.88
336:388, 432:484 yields 0.88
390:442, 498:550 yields 0.94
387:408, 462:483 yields 0.98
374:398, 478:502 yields 0.95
